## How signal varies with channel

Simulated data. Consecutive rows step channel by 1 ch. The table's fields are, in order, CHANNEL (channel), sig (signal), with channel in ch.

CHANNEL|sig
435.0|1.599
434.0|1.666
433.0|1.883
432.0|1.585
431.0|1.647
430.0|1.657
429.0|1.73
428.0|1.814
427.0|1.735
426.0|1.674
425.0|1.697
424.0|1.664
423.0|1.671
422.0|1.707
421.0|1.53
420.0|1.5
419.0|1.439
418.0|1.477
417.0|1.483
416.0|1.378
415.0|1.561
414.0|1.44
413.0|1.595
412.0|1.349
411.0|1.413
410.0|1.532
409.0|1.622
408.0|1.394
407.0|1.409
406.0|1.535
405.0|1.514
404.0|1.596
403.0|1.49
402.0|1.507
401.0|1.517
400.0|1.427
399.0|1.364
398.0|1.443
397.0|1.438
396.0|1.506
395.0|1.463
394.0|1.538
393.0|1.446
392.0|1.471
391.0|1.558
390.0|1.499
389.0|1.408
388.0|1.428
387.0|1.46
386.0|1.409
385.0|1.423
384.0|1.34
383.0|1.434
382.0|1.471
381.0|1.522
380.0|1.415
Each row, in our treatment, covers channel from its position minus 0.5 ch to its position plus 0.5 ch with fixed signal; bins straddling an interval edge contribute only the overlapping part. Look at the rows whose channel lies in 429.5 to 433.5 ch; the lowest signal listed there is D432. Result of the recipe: 1.585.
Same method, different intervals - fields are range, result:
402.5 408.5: 1.394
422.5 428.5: 1.664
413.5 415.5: 1.44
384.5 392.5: 1.408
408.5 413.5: 1.349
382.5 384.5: 1.34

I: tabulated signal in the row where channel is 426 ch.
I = 1.674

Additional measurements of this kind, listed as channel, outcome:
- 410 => 1.532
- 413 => 1.595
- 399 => 1.364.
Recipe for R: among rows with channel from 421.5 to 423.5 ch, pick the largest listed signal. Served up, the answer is 1.707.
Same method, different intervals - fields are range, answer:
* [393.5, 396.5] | 1.538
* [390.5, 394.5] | 1.558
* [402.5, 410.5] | 1.622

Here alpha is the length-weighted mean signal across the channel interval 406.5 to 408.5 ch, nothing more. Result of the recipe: 1.4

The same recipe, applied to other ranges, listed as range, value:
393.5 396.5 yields 1.5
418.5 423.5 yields 1.57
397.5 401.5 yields 1.44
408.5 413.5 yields 1.5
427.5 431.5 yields 1.71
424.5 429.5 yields 1.73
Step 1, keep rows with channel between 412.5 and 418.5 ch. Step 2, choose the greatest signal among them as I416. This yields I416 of 1.595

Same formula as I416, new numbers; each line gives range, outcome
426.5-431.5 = 1.814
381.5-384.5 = 1.471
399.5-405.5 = 1.596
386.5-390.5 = 1.499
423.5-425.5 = 1.697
